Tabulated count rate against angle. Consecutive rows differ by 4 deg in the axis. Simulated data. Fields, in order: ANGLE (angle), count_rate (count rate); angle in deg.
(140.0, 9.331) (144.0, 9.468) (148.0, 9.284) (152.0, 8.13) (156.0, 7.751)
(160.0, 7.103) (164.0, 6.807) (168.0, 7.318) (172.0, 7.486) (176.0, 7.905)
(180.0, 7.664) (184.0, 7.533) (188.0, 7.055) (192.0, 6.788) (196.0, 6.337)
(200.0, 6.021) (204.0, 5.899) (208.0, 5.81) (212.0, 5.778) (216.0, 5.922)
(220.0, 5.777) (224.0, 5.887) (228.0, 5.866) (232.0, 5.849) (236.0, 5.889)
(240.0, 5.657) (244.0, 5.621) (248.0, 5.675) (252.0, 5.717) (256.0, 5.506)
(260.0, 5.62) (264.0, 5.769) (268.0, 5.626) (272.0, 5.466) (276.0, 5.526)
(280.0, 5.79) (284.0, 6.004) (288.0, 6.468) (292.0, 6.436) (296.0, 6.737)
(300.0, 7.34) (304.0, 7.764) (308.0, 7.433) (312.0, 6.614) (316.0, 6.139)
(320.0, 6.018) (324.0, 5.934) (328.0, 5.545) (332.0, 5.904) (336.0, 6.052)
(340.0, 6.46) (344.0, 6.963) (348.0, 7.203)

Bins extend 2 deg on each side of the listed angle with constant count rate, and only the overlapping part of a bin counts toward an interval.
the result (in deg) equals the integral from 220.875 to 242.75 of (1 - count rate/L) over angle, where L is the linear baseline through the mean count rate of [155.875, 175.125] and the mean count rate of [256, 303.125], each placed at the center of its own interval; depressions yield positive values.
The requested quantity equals 2.6 deg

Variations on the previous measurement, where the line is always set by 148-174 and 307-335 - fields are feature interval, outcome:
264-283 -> 2.74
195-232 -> 6.29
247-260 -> 2.19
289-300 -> -0.52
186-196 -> 0.69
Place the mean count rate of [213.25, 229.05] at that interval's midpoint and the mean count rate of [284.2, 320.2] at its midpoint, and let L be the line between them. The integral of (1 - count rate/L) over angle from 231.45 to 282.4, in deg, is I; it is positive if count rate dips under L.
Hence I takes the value 4.8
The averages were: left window 5.86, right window 6.77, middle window 5.67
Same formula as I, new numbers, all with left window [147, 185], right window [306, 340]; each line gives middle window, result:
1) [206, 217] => 2.1 deg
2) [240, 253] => 2.4 deg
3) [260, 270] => 1.6 deg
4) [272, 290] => 1.9 deg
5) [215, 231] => 2.9 deg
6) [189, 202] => 1.7 deg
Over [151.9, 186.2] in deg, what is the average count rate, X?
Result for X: 7.49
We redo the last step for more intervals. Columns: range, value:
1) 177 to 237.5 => 6.3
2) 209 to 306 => 5.99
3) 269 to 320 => 6.44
